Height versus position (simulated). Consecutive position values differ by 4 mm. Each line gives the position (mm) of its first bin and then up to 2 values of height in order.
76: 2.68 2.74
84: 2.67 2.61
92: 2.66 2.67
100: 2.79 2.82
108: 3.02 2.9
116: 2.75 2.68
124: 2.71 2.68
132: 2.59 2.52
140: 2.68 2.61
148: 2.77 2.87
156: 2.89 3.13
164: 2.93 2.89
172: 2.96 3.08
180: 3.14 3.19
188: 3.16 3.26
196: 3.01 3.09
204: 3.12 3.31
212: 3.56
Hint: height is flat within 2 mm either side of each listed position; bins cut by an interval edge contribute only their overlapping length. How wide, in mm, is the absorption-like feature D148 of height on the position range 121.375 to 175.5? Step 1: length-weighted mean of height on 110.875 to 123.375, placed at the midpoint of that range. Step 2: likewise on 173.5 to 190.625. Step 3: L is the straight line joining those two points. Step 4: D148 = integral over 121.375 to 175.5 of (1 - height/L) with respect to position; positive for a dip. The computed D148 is 2.8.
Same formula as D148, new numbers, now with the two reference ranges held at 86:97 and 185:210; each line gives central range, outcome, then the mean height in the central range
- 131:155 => 1.74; 2.69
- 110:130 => 0.27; 2.74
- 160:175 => 0.25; 2.96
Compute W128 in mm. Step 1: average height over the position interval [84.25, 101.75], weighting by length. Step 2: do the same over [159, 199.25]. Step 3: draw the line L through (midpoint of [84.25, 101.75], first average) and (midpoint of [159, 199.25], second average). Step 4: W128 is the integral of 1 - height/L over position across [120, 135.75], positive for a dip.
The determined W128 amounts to 1.1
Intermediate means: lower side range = 2.68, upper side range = 3.07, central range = 2.65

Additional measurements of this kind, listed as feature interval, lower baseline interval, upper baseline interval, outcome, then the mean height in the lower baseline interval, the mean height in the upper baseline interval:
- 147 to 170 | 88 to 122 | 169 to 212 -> 0.67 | 2.78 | 3.15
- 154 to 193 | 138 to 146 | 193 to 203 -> -2.28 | 2.65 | 3.08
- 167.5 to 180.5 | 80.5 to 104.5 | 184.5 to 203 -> 0.13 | 2.7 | 3.13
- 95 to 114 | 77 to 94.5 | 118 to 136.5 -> -1.36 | 2.67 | 2.65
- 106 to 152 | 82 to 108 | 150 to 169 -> 1.86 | 2.73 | 2.94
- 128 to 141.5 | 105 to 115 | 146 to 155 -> 1.22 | 2.92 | 2.83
